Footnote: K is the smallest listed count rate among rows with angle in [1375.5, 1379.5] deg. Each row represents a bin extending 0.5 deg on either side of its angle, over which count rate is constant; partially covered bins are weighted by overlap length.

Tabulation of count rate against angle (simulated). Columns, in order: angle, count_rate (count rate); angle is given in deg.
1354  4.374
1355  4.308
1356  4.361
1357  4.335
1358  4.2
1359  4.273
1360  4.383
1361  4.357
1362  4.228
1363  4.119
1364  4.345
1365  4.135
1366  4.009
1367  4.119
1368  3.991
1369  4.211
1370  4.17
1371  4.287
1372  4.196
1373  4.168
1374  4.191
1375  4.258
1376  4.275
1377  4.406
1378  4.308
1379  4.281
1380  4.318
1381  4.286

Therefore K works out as 4.275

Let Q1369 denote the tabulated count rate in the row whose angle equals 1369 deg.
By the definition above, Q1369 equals 4.211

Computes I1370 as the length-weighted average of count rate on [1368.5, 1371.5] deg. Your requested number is 4.22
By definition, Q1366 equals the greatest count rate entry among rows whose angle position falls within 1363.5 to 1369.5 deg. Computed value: 4.345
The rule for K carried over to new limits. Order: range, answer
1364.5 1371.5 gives 3.991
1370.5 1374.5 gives 4.168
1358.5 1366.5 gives 4.009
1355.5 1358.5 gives 4.2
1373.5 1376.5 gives 4.191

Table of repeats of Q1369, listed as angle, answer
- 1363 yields 4.119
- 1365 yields 4.135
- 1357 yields 4.335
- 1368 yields 3.991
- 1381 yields 4.286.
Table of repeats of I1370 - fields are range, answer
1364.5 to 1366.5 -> 4.07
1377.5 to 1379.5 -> 4.29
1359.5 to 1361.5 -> 4.37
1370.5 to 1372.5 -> 4.24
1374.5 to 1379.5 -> 4.31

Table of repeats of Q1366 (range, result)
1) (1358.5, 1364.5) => 4.383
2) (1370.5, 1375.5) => 4.287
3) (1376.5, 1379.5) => 4.406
